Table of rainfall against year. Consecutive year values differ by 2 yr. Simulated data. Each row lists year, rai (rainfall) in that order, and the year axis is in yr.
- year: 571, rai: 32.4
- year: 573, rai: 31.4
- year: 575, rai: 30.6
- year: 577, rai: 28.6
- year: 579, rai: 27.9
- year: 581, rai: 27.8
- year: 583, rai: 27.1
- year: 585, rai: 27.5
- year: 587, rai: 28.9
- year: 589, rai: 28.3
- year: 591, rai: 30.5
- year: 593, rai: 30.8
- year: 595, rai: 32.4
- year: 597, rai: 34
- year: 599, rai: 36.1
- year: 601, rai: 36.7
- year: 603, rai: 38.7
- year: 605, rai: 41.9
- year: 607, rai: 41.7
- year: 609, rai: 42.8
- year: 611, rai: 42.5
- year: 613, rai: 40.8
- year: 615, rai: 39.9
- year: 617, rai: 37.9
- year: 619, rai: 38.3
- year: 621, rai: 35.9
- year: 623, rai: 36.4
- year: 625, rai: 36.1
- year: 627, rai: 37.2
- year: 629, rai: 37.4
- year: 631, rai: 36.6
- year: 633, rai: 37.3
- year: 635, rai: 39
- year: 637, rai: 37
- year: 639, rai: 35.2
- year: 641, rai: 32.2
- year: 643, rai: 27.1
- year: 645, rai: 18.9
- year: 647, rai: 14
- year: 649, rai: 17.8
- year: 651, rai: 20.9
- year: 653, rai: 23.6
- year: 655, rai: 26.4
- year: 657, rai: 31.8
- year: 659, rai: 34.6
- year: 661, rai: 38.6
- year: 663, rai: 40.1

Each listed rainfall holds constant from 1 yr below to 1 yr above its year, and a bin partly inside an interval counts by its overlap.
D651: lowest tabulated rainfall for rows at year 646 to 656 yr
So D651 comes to 14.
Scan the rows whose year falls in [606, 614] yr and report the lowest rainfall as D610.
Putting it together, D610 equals 40.8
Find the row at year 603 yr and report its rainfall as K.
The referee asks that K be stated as 38.7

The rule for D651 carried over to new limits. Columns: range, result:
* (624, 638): 36.1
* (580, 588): 27.1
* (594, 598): 32.4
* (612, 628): 35.9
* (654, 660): 26.4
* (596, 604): 34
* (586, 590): 28.3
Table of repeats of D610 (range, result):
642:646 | 18.9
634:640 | 35.2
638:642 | 32.2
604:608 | 41.7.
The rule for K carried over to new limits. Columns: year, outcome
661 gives 38.6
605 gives 41.9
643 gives 27.1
